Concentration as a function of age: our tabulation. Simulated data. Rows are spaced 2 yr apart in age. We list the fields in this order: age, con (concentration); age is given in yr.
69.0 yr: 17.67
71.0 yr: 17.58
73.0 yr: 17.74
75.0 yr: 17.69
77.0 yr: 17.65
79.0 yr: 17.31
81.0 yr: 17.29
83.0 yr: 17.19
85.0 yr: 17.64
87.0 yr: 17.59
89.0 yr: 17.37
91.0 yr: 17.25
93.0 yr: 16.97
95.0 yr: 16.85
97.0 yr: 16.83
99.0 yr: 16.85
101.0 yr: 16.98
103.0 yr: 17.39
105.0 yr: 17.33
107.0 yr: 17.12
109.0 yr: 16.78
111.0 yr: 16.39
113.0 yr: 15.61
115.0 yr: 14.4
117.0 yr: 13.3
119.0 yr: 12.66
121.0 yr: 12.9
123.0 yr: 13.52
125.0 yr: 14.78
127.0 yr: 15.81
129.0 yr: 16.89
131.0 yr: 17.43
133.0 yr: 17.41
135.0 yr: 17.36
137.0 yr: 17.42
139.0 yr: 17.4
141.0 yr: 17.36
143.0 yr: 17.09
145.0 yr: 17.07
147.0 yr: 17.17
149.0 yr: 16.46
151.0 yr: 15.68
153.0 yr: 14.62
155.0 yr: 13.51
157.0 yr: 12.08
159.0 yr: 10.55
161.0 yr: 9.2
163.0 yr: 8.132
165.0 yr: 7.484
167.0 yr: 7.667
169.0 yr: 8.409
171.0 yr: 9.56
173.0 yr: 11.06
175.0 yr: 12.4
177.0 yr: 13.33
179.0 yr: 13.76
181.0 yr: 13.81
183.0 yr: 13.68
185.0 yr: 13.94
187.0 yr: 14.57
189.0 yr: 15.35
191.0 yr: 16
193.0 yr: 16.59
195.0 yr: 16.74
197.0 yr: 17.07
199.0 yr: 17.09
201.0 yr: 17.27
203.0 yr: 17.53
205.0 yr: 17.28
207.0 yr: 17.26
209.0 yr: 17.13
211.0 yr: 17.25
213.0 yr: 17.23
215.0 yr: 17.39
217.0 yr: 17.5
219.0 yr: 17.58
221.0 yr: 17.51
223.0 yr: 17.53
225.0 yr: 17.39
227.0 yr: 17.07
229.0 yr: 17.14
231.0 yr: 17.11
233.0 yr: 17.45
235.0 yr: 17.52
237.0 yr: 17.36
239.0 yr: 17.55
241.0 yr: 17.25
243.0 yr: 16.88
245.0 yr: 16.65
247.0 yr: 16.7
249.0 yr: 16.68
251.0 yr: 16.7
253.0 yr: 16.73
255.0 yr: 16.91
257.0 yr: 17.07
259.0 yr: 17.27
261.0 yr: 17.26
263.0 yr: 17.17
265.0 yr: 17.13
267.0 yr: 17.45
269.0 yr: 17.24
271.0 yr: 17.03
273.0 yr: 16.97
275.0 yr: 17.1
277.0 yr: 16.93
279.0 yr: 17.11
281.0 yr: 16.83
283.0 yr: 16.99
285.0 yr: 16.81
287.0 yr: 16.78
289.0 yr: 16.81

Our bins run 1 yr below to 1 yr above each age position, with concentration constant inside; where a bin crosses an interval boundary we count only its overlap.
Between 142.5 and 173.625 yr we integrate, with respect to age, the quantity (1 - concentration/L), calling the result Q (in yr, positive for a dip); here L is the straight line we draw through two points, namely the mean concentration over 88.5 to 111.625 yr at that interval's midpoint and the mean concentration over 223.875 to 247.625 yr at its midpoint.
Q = 8.9 yr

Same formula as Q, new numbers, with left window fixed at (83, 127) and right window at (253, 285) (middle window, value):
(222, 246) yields -0.5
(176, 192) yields 2.2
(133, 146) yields -0.8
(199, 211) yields -0.4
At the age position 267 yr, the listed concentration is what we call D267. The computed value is 17.45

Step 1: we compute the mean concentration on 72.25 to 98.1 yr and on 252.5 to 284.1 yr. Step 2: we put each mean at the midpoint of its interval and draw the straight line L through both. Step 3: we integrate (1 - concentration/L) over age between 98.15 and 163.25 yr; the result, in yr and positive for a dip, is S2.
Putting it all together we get 7.2 yr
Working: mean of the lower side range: 17.3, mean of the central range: 15.4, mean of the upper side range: 17.1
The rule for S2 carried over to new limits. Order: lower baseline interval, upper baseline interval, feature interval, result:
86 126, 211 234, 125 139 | -0.57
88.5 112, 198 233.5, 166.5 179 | 4.66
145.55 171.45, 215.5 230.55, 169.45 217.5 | -1.58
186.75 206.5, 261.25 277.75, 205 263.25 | -0.99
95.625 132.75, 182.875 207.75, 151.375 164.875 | 3.98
